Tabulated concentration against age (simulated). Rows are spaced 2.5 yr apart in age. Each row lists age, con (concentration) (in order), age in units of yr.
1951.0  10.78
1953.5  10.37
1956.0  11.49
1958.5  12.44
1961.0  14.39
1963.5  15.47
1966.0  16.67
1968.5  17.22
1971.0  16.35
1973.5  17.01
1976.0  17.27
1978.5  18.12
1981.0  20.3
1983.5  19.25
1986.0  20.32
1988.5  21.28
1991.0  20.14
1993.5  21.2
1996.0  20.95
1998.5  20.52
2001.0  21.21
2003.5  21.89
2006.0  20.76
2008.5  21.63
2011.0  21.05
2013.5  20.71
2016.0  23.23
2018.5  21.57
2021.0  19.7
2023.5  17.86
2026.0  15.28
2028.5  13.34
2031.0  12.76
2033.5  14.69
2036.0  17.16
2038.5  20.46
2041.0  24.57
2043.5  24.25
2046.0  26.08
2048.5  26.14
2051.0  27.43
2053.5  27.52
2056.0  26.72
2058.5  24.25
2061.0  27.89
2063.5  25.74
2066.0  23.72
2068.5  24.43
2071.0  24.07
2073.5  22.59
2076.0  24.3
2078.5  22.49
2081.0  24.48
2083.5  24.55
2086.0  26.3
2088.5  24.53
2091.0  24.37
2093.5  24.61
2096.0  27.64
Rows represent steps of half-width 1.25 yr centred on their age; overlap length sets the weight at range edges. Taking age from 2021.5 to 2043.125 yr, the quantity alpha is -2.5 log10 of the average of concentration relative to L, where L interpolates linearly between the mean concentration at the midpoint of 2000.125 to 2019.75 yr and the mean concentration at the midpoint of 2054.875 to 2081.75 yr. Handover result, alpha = 0.29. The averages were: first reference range 21.5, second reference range 24.6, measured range 17.4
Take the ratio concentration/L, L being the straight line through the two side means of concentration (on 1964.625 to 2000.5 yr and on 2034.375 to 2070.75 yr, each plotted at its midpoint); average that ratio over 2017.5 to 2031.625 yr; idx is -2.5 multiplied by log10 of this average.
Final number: 0.31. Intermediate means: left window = 19.1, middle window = 16.8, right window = 24.6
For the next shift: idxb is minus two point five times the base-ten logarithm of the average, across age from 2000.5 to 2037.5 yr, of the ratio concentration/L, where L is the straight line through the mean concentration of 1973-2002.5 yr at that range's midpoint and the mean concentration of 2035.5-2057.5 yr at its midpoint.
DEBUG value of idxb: 0.18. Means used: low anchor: 19.9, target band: 18.8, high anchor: 24.7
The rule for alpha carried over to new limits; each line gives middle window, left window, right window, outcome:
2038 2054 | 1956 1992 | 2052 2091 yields -0.107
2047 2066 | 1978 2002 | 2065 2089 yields -0.135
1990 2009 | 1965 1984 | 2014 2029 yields -0.149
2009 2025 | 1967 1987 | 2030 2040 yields -0.206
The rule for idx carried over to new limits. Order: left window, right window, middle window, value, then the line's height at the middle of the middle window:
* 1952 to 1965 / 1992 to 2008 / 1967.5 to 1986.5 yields -0.101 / 16.5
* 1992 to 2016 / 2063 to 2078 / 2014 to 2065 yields 0.046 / 22.7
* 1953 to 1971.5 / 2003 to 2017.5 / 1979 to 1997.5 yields -0.122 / 18.2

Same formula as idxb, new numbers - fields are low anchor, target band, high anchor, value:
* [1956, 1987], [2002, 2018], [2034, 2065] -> -0.05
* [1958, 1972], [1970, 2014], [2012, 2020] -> -0.07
